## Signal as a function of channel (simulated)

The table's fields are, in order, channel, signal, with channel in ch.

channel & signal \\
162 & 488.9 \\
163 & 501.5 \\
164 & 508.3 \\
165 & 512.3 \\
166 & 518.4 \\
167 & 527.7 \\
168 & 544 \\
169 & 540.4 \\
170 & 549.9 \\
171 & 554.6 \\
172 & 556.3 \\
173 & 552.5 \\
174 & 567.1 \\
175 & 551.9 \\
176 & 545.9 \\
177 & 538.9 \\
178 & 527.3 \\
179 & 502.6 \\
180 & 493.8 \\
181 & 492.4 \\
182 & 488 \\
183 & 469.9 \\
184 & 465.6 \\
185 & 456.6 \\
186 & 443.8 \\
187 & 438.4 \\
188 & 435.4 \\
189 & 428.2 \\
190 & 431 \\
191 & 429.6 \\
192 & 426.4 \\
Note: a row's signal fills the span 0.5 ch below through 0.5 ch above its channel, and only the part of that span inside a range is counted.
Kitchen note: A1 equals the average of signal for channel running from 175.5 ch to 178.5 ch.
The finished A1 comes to 537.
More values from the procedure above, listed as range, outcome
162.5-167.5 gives 514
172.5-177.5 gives 551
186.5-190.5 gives 433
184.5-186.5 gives 450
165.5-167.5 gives 523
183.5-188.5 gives 448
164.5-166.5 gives 515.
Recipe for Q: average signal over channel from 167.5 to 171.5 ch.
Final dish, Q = 547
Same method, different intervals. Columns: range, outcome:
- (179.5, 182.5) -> 491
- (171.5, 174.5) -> 559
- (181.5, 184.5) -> 474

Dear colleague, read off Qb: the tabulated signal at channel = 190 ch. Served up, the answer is 431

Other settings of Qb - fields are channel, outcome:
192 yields 426.4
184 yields 465.6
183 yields 469.9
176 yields 545.9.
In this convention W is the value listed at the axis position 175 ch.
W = 551.9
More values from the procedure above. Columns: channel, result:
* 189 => 428.2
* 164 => 508.3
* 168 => 544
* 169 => 540.4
